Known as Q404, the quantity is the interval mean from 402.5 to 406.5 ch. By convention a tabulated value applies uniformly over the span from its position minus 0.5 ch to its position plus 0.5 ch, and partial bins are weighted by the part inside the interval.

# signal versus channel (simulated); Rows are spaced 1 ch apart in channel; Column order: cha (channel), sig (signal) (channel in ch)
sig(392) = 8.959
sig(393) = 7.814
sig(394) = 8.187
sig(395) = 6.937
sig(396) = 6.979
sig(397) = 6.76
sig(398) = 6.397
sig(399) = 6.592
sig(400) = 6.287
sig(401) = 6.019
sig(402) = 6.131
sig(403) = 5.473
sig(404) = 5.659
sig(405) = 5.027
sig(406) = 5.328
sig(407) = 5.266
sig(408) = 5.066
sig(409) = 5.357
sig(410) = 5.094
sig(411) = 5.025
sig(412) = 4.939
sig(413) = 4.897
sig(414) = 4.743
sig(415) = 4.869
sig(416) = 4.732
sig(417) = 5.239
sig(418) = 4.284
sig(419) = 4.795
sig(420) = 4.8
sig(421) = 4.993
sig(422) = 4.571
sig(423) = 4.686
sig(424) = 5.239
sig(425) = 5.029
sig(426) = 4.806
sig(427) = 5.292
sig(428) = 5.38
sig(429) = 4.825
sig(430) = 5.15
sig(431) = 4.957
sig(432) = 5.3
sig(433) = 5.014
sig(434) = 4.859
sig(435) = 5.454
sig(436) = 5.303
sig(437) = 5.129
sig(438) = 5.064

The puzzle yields 5.37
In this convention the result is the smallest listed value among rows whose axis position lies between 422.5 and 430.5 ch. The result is 4.686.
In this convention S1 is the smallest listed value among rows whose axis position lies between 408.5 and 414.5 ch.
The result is 4.743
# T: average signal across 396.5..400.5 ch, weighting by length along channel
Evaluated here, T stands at 6.51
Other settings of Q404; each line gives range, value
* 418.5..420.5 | 4.8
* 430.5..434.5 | 5.03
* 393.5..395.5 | 7.56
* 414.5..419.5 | 4.78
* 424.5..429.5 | 5.07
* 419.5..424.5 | 4.86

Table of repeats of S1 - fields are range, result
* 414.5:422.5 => 4.284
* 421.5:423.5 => 4.571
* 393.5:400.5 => 6.287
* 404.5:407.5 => 5.027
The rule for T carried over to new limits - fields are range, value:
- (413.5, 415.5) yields 4.81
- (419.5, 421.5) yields 4.9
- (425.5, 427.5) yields 5.05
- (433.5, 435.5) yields 5.16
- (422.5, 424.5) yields 4.96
